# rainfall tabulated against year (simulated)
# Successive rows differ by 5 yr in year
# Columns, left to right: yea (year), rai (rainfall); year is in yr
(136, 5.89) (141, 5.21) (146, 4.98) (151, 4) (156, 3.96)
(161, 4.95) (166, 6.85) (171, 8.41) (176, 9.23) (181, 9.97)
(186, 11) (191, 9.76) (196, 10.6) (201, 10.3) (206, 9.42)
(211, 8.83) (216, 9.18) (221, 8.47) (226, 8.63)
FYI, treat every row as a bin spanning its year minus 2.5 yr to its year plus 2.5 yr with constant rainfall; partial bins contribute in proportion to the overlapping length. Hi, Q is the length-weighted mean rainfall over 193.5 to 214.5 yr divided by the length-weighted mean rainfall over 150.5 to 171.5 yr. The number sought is 1.77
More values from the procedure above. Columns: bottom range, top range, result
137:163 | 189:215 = 2.08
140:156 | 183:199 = 2.29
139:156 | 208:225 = 1.92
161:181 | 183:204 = 1.30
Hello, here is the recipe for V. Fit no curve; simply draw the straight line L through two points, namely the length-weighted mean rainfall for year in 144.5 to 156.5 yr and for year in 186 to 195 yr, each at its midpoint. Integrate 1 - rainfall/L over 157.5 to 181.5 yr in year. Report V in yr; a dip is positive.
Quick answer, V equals -1.0 yr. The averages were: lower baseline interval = 4.32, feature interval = 7.54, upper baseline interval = 10.2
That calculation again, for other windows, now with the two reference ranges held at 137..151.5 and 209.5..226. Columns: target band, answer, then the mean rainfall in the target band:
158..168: 0.33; 5.76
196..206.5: -2.92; 10.1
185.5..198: -4.95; 10.4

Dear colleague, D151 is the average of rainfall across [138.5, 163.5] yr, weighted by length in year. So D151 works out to 4.62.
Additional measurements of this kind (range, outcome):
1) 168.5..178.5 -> 8.82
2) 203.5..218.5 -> 9.14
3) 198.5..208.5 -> 9.86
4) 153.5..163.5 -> 4.46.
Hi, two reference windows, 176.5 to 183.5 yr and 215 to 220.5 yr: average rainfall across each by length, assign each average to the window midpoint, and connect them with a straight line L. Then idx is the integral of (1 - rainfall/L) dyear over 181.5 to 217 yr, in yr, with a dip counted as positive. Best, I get -2.2 yr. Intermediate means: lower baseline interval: 9.76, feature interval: 9.9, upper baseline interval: 8.92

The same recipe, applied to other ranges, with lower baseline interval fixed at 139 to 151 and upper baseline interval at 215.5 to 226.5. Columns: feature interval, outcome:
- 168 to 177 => -3.41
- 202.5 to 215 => -1.78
